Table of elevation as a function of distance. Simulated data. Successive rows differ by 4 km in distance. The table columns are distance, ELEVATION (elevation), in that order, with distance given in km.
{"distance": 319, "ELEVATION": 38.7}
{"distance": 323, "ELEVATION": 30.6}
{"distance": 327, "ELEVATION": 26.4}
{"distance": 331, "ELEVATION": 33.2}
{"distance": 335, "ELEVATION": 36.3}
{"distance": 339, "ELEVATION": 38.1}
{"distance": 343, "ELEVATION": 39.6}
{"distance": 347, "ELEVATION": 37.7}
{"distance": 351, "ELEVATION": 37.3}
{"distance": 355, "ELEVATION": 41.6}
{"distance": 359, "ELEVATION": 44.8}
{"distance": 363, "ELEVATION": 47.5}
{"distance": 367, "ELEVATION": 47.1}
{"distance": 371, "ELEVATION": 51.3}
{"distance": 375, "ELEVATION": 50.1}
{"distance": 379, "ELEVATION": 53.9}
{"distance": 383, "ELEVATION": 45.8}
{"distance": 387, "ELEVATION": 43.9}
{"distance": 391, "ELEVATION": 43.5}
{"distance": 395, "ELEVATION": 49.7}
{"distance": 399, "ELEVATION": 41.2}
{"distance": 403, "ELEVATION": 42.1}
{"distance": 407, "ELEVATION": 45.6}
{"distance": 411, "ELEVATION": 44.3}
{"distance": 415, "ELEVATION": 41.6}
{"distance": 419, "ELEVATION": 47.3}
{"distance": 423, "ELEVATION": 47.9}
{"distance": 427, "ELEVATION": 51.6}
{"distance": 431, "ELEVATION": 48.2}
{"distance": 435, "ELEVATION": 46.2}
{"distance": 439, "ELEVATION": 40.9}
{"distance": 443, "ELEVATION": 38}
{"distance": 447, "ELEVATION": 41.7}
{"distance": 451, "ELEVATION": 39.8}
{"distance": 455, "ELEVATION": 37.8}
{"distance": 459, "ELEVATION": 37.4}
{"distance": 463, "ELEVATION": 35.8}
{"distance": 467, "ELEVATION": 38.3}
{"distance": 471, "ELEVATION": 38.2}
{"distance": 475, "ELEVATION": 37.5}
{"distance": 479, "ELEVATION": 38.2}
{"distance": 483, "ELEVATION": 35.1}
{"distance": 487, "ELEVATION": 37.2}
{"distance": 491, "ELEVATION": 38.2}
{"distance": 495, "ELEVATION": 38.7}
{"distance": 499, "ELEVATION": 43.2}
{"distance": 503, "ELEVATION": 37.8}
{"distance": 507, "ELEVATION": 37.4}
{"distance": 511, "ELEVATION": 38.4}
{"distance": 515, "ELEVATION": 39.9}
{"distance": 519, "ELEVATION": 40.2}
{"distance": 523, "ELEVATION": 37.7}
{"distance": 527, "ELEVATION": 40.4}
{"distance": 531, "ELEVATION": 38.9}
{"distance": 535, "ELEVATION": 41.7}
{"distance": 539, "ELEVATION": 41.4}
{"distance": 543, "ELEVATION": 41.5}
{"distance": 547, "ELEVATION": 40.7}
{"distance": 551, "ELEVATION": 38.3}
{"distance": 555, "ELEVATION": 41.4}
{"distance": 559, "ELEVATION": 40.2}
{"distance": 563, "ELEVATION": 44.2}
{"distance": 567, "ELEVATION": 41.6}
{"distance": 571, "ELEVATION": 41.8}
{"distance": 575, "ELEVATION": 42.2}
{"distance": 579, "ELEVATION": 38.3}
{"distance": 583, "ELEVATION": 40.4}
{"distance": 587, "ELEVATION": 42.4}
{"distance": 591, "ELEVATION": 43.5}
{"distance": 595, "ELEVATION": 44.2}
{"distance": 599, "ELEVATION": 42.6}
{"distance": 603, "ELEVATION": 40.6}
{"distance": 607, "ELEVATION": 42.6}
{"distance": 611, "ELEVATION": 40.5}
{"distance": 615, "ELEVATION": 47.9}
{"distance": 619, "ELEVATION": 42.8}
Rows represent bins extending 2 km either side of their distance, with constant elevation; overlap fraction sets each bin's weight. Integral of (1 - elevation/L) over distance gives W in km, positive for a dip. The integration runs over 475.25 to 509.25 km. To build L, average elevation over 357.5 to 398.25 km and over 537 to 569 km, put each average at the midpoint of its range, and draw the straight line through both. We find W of 4.1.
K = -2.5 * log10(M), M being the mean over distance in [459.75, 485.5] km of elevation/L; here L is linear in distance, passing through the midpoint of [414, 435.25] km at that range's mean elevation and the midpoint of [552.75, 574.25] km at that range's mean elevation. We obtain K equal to 0.219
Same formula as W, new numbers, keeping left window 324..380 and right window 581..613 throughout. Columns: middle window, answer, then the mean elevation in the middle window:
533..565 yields 0.6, 41.2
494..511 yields 1.1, 39.2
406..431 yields -3.0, 46.6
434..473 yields 2.3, 39.2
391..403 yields -0.9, 44.6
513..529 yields 0.9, 39.6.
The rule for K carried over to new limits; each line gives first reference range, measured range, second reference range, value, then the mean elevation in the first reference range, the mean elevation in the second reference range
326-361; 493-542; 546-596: 0.02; 37.5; 41.4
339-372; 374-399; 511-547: -0.12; 42.8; 40.1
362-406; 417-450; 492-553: -0.02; 46.9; 39.7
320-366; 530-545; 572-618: 0.01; 37.8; 42.3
